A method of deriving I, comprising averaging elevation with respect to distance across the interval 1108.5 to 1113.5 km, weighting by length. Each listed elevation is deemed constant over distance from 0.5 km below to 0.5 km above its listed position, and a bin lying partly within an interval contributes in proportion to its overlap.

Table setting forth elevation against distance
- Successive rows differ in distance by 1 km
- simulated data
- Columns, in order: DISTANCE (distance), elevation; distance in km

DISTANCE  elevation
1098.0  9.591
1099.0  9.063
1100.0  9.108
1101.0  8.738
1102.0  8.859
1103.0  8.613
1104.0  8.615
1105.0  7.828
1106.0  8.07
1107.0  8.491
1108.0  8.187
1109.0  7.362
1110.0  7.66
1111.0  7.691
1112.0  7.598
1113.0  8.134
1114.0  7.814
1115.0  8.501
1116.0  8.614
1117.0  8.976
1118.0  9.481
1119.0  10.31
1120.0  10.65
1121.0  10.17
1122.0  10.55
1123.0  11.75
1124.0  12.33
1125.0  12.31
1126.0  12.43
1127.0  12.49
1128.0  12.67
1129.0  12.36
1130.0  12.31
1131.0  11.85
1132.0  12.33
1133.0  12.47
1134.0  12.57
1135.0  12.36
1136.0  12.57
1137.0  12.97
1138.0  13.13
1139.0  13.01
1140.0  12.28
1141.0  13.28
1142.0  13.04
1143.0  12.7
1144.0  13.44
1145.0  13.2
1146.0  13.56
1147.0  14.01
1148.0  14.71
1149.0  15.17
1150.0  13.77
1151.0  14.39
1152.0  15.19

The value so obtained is 7.69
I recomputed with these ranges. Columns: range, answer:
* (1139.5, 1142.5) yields 12.9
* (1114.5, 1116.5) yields 8.56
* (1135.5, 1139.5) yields 12.9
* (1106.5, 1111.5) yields 7.88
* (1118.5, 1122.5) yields 10.4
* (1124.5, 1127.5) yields 12.4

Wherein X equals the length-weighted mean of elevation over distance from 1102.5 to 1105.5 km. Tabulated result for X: 8.35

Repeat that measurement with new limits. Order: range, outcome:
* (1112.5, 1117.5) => 8.41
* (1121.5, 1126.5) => 11.9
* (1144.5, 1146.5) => 13.4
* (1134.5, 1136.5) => 12.5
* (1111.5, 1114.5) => 7.85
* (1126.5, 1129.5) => 12.5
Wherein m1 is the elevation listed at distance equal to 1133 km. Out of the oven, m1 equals 12.47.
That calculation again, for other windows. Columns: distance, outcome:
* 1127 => 12.49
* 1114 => 7.814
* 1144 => 13.44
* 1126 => 12.43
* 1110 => 7.66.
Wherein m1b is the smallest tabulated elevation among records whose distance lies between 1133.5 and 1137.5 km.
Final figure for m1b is 12.36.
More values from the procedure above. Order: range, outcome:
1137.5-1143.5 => 12.28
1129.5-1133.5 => 11.85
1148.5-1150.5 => 13.77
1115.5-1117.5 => 8.614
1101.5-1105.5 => 7.828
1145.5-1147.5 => 13.56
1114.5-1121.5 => 8.501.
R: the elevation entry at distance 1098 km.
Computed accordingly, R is 9.591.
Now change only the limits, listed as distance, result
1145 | 13.2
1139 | 13.01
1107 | 8.491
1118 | 9.481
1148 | 14.71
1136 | 12.57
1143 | 12.7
